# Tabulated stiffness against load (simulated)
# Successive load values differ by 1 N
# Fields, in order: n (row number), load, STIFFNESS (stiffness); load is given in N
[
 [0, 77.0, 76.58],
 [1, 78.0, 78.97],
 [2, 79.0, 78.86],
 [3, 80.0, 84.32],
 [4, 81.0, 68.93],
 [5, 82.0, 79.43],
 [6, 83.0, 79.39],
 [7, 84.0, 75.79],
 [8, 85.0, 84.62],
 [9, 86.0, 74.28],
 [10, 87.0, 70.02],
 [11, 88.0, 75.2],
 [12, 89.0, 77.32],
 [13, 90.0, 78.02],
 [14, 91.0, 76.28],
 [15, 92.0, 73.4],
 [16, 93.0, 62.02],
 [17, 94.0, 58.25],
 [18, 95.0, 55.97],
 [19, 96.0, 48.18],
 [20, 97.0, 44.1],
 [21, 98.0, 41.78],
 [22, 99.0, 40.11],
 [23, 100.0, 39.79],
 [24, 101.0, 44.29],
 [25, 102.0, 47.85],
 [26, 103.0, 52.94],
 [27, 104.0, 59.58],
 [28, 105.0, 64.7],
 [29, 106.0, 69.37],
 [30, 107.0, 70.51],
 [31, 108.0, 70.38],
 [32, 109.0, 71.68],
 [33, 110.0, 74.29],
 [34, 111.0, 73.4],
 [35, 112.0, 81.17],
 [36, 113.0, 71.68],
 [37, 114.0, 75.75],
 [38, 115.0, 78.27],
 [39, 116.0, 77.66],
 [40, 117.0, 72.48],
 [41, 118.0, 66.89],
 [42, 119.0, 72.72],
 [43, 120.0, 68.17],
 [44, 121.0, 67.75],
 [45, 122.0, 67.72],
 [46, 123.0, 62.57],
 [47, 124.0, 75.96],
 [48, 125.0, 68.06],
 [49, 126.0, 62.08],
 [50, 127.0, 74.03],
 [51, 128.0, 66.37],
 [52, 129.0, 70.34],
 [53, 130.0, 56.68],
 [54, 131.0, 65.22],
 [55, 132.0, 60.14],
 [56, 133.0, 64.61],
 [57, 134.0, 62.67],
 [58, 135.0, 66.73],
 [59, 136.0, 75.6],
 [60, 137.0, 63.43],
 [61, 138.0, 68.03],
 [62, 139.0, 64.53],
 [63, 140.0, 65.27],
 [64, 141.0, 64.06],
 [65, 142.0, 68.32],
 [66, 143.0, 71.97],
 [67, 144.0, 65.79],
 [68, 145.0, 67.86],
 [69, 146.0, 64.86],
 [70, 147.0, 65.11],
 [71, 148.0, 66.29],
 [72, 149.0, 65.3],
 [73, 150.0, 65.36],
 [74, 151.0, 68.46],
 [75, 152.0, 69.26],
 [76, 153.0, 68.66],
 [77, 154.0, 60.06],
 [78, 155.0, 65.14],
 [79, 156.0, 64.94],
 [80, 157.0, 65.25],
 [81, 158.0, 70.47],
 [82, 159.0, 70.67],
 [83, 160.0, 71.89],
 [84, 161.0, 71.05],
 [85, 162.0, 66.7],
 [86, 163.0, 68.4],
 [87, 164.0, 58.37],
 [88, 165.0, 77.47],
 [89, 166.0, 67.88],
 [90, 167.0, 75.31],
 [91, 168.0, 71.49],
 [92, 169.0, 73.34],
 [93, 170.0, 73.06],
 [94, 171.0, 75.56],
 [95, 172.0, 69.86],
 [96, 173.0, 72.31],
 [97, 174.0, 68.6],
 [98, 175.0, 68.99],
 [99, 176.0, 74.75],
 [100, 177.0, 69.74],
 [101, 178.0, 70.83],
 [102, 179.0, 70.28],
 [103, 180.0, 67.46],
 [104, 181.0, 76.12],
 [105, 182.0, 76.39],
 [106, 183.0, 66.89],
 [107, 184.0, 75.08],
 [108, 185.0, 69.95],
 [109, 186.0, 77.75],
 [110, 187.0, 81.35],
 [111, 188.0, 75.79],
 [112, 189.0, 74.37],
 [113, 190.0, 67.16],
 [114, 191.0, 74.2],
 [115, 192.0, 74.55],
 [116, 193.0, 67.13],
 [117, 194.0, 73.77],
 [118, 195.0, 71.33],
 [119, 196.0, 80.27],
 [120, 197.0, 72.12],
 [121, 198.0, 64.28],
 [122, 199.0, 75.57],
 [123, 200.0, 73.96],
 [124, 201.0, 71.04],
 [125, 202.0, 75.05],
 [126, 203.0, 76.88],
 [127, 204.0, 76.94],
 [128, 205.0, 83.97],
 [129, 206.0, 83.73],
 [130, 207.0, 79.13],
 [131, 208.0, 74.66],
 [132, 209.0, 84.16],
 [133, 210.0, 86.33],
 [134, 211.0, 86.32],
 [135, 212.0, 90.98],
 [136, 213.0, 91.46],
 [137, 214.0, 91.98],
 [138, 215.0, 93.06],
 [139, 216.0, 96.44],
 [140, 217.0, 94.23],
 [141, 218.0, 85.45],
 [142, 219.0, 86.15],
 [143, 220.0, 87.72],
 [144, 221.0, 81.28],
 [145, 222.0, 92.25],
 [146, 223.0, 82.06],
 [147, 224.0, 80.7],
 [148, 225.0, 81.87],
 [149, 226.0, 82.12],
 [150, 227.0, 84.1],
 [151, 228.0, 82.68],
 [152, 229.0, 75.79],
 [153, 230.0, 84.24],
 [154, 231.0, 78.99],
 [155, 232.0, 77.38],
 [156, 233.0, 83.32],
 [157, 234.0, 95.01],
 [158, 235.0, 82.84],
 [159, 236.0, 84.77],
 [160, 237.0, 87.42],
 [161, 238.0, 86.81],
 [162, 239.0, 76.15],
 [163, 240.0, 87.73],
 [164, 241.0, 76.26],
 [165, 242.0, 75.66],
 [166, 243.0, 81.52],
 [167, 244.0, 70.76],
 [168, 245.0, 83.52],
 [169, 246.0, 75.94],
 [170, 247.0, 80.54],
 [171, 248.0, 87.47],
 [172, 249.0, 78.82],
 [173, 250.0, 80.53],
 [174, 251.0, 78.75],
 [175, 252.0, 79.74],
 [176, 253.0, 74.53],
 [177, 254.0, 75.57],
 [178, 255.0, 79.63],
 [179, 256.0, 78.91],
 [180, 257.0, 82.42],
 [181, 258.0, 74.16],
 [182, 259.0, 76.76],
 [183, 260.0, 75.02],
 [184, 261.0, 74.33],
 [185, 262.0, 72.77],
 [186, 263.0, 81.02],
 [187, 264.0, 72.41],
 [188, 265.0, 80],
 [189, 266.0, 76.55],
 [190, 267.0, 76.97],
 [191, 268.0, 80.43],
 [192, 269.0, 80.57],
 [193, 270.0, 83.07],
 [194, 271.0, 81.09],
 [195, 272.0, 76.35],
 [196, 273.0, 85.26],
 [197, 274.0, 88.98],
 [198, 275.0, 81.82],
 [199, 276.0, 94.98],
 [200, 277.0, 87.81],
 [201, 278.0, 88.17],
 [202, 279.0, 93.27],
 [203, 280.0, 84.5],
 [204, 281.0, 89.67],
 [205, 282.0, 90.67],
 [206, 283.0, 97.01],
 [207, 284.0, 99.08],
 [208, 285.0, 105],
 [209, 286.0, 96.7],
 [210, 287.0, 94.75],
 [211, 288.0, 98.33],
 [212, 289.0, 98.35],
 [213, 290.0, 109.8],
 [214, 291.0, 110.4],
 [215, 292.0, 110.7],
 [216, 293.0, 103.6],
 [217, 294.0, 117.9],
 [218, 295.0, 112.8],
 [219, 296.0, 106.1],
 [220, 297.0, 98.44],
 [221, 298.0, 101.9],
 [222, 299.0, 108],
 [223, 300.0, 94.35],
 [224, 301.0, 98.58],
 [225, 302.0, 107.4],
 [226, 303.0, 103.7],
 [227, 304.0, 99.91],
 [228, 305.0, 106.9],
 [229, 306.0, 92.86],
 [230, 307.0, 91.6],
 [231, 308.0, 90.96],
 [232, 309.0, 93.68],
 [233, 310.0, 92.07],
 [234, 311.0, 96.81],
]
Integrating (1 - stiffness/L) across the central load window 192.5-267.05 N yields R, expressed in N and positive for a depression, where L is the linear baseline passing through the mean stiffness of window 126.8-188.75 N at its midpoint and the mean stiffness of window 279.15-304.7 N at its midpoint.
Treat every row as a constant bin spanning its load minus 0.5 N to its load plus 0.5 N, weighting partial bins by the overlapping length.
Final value 4.7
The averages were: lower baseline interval 68.9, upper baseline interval 101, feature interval 80.6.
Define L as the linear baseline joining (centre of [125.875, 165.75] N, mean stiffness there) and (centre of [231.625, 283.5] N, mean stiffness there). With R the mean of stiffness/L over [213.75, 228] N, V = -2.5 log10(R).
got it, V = -0.13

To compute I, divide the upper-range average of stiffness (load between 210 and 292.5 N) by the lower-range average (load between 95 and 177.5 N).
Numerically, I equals 1.3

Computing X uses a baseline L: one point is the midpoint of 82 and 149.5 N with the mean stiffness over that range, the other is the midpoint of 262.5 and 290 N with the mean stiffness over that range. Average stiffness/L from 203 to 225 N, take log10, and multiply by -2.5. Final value -0.08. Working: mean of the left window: 66.4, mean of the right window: 87.9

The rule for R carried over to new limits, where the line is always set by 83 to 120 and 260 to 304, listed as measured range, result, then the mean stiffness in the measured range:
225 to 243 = 0.7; 82.4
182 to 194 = 0.8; 73.3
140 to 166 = 2.3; 67.2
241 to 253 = 1.2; 79.1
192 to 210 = 1.1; 75.8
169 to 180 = 0.8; 71.3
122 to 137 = 0.8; 66.4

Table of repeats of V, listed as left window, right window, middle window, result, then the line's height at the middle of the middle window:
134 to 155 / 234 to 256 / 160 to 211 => -0.02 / 72.3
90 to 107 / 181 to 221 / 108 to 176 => -0.05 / 65.9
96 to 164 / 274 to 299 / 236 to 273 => 0.16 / 92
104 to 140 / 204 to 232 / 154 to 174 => 0.09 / 76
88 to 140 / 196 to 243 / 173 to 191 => 0.06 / 76.4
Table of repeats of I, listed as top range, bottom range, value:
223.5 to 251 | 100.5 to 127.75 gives 1.20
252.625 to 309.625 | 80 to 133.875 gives 1.36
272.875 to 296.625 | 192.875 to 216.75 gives 1.22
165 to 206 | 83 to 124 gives 1.11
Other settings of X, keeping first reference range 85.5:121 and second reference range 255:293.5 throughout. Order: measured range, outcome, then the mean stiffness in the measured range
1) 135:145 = 0.040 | 67.4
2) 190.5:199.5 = 0.067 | 72.6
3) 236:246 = 0.034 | 80.6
